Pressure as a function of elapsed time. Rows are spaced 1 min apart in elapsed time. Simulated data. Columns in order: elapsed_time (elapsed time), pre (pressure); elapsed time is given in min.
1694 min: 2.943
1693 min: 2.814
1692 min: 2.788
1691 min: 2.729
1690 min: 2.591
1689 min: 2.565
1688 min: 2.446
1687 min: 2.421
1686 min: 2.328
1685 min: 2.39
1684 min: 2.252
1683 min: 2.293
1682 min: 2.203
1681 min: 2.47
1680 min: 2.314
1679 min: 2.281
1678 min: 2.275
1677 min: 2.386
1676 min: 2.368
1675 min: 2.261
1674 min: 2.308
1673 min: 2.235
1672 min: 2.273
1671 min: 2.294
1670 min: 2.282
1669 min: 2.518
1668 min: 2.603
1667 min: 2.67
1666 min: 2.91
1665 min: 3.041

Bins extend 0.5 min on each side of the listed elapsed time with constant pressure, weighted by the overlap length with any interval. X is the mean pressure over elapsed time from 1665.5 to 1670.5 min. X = 2.6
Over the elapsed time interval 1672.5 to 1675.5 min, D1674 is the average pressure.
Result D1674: 2.27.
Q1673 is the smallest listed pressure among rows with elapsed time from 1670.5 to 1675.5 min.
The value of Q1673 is 2.235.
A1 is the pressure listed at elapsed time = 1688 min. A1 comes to 2.446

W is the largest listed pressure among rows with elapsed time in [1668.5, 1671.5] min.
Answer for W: 2.518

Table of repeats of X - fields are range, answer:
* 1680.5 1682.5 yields 2.34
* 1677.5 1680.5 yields 2.29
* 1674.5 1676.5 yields 2.31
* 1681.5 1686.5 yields 2.29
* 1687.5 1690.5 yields 2.53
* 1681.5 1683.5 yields 2.25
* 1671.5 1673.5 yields 2.25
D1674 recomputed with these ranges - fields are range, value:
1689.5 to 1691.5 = 2.66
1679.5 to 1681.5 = 2.39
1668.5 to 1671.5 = 2.36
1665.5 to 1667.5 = 2.79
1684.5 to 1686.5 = 2.36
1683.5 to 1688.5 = 2.37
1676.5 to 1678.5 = 2.33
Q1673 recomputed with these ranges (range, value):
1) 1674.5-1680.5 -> 2.261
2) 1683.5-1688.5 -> 2.252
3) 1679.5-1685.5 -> 2.203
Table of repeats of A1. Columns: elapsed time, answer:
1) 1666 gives 2.91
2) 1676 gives 2.368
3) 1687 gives 2.421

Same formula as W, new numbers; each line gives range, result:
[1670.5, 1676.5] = 2.368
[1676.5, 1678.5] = 2.386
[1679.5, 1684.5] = 2.47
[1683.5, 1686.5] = 2.39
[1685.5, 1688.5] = 2.446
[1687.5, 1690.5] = 2.591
